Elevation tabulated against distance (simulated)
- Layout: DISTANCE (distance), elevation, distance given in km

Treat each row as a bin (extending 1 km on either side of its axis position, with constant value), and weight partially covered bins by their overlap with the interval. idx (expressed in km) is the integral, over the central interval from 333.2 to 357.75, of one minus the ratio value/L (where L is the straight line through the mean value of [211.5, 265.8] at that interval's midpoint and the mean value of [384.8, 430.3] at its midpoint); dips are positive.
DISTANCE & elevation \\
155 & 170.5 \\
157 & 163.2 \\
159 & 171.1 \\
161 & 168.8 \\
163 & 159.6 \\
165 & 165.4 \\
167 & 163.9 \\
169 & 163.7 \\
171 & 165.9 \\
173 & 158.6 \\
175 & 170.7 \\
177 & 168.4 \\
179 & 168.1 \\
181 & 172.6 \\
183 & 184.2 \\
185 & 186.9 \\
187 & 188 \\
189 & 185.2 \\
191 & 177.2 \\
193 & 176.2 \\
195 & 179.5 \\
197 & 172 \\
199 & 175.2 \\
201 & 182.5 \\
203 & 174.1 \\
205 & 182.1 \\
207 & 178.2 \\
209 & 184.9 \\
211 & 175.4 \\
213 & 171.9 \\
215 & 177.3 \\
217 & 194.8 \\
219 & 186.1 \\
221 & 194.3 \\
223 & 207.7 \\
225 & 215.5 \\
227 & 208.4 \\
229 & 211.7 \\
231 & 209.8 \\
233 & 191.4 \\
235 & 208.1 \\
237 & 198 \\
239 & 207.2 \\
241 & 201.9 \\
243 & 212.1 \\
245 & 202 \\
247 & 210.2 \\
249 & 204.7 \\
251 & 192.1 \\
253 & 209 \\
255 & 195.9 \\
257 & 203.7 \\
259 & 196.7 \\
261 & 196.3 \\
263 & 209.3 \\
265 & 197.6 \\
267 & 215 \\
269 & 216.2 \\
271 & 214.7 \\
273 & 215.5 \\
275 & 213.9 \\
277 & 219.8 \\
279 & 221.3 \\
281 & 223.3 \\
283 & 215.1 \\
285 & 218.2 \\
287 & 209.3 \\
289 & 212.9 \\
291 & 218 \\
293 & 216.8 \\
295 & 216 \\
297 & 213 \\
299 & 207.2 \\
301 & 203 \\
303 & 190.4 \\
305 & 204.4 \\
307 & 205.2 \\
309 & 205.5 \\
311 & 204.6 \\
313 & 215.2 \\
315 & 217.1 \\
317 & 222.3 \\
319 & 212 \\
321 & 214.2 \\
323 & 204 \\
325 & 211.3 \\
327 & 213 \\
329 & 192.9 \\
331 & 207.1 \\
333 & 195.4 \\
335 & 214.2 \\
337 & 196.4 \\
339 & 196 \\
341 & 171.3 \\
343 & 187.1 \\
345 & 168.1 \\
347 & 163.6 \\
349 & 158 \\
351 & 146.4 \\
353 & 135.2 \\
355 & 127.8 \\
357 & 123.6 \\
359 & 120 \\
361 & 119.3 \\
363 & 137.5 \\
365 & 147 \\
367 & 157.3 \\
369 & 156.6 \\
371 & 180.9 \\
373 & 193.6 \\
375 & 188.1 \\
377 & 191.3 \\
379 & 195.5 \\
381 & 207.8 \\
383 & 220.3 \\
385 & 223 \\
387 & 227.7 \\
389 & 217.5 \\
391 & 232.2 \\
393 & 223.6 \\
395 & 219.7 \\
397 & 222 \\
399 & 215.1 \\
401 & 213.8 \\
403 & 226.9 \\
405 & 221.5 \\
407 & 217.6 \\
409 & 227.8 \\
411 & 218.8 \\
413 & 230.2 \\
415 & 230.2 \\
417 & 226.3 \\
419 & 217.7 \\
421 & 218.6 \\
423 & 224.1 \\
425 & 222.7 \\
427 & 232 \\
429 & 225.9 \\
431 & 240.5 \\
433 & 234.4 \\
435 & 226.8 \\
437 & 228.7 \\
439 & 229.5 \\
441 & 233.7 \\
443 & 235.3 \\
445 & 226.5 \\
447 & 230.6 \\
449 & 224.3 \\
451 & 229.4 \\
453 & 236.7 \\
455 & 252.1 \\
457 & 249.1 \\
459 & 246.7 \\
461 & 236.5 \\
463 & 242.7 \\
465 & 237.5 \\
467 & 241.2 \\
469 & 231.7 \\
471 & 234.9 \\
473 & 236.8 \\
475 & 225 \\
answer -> 5.5 km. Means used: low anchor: 200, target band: 167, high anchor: 223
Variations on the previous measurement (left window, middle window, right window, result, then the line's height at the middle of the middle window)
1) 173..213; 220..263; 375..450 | -3.8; 187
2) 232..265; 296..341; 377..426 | 1.0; 210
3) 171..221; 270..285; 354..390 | -3.5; 176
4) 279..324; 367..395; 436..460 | 2.6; 224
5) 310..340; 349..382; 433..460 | 9.0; 217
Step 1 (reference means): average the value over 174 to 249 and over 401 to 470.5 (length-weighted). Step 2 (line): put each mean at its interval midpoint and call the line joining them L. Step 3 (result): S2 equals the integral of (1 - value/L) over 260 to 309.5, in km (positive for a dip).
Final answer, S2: -2.1 km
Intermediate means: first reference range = 189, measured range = 211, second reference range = 231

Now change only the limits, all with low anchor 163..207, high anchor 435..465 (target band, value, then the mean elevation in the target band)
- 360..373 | 3.80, 153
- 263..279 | -1.60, 214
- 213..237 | -2.06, 199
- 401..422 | 0.33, 223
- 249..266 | -0.84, 200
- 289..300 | -0.81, 214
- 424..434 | -0.02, 231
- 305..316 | -0.32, 209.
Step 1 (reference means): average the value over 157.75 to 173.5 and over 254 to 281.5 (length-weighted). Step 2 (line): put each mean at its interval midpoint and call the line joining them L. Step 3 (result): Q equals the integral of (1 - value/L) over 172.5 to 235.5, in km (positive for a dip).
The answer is -1.1 km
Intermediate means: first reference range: 165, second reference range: 210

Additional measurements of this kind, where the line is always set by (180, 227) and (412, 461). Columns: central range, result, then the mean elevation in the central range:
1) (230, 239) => -0.6 km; 202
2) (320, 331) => 0.1 km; 207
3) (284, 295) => -0.7 km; 215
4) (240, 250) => -0.7 km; 206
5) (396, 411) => 0.3 km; 221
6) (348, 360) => 4.4 km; 135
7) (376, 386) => 0.6 km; 208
